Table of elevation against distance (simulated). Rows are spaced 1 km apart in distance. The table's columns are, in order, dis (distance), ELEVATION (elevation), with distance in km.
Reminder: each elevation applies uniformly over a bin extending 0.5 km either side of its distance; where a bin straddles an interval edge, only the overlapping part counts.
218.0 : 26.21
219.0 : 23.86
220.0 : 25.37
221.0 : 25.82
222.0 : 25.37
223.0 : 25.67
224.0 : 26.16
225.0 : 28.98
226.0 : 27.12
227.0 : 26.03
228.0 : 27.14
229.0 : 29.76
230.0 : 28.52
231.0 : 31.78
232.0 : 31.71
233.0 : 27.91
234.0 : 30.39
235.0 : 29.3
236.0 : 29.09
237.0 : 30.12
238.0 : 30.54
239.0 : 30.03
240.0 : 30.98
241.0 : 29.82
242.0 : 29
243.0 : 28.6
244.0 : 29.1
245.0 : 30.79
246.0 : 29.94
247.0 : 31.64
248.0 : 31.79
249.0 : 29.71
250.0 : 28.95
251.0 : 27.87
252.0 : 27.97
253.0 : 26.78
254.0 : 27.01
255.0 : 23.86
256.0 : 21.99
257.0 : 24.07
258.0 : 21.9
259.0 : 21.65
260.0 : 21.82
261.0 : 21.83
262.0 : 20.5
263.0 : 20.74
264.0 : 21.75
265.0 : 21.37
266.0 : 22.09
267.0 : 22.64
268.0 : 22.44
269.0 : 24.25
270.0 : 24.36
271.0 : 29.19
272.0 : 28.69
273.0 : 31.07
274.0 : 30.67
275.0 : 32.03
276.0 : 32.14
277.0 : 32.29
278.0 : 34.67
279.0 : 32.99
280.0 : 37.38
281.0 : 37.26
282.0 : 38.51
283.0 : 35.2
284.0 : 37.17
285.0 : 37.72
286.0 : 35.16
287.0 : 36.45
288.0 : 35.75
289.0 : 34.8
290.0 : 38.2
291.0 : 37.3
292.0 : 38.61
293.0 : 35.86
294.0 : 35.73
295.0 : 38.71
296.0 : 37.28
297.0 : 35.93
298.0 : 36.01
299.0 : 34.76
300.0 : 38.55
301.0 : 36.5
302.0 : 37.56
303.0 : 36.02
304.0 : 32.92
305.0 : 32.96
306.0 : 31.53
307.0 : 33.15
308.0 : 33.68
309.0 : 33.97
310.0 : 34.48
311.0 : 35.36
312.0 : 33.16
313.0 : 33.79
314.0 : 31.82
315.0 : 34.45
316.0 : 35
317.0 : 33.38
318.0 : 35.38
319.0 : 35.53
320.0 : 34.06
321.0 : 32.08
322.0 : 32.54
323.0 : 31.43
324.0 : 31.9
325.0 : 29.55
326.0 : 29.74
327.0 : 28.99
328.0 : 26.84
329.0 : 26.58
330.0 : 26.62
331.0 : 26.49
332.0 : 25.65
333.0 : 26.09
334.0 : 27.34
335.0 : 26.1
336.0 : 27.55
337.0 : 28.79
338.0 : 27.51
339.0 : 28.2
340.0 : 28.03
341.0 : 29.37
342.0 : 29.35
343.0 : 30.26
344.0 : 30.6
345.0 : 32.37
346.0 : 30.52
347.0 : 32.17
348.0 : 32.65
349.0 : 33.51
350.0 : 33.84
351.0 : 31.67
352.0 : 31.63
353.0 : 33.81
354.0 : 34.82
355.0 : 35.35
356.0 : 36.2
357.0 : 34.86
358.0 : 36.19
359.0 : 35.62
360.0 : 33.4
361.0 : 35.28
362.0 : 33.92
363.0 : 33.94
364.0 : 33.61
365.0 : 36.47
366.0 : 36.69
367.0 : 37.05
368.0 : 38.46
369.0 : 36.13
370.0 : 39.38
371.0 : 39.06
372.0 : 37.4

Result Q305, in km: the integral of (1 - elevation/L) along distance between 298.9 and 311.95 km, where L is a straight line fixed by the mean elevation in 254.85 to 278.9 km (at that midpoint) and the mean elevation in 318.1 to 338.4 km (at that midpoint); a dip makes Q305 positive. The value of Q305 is -3.2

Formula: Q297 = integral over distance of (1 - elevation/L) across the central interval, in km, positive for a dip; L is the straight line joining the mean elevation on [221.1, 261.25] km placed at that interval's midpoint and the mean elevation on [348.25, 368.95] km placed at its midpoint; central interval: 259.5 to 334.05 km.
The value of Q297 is -1.7 km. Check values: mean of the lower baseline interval 27.8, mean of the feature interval 31.8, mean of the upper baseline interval 34.8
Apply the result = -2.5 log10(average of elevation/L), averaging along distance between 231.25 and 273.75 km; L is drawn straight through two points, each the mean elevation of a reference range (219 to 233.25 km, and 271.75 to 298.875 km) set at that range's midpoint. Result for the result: 0.15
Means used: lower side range 27.5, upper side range 35.4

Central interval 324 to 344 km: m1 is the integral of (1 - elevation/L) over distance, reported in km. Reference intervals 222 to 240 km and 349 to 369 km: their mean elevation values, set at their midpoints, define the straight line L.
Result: 3.4 km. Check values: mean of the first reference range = 28.8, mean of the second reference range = 34.9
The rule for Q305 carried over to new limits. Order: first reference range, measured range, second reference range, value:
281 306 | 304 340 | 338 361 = 3.7 km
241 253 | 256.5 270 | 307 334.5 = 3.5 km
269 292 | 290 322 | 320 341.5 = -3.9 km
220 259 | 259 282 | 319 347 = 0.8 km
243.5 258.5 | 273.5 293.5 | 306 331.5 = -3.9 km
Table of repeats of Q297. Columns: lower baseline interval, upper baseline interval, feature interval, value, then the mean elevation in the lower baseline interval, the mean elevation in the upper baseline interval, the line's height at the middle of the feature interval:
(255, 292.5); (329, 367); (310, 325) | -1.34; 29.6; 31.5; 30.7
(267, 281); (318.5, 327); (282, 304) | -4.10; 30.2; 31.9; 30.8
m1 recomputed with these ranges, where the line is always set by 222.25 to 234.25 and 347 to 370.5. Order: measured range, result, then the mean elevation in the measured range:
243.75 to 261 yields 1.65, 26.7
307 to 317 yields -0.41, 33.9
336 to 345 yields 1.29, 29.1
